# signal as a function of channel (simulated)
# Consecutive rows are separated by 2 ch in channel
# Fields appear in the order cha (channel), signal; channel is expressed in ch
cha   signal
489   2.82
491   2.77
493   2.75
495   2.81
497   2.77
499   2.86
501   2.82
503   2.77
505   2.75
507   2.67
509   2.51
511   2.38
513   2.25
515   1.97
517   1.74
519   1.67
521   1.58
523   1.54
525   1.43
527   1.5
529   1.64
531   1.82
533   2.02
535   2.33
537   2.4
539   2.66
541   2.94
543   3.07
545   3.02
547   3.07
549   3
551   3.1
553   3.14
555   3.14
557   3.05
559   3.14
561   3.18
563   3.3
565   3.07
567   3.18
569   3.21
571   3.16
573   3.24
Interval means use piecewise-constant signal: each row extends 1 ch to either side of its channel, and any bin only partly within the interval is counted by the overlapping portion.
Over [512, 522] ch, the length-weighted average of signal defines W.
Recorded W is 1.84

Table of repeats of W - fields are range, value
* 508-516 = 2.28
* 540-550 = 3.02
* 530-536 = 2.06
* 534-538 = 2.37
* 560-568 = 3.18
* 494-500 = 2.81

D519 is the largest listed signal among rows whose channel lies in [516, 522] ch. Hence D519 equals 1.74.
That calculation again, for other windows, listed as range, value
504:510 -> 2.75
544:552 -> 3.1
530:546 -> 3.07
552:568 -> 3.3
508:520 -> 2.51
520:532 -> 1.82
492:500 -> 2.86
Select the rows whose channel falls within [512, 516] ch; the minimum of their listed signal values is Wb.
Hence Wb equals 1.97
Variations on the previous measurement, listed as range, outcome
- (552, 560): 3.05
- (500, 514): 2.25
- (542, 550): 3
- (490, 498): 2.75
